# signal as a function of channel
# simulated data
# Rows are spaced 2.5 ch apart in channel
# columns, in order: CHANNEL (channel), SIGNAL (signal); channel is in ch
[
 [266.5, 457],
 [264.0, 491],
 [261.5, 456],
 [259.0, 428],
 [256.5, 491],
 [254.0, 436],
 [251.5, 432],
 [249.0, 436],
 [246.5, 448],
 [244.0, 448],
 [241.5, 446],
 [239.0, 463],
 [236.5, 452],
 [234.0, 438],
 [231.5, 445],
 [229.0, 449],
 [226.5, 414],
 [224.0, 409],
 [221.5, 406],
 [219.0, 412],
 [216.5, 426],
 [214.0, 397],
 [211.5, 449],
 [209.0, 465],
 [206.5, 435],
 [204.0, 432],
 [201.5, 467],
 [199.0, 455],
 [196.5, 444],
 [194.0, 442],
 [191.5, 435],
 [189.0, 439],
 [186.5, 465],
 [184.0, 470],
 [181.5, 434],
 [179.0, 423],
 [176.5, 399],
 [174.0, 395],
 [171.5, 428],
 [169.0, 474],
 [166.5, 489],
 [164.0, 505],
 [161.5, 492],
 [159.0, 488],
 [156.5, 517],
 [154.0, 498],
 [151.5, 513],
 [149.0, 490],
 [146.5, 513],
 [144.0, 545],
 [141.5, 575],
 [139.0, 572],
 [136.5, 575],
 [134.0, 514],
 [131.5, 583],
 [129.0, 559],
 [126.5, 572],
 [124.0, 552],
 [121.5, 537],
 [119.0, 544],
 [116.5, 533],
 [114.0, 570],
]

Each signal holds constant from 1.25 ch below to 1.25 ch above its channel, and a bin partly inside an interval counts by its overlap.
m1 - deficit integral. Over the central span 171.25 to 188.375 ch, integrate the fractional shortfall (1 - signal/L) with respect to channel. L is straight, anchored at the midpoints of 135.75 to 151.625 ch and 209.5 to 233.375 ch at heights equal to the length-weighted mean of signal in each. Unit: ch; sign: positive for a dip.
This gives 2.0 ch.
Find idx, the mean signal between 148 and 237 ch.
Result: 450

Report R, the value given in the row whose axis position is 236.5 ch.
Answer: 452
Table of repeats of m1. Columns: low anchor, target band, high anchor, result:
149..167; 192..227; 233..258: 2.8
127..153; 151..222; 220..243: 5.5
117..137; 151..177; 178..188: 0.6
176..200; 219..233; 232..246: 0.7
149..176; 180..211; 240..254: 1.0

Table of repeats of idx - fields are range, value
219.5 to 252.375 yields 437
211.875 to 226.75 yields 413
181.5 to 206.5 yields 448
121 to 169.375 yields 529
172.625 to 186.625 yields 428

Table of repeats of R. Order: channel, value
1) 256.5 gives 491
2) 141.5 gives 575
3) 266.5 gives 457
